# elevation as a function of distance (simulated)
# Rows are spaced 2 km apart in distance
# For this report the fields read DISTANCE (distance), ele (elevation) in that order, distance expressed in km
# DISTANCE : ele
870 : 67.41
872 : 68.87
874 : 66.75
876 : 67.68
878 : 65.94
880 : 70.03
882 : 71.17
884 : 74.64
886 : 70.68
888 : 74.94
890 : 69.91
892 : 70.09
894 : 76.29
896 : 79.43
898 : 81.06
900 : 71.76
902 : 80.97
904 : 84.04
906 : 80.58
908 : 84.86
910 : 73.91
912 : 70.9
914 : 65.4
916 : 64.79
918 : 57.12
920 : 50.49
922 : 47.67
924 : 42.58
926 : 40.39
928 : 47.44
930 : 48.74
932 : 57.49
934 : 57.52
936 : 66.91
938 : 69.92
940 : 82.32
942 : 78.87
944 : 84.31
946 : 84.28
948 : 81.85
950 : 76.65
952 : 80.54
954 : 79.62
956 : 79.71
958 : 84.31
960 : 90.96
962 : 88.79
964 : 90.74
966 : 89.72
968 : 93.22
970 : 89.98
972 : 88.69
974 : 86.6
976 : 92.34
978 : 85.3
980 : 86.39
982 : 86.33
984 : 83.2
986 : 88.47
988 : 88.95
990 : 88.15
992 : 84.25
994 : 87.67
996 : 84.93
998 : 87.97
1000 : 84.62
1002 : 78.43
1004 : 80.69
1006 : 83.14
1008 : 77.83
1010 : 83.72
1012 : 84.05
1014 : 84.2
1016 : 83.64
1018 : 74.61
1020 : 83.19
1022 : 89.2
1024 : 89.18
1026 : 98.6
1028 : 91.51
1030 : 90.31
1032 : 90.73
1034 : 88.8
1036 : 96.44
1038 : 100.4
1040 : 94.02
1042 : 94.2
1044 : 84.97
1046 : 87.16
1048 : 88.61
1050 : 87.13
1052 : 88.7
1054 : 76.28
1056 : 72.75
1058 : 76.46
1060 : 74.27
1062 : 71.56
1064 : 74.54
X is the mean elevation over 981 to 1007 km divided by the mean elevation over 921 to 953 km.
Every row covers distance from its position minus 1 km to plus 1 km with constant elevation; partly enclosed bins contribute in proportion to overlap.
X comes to 1.30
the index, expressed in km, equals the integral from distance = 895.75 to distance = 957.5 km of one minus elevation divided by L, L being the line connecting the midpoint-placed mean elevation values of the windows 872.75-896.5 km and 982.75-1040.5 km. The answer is 5.64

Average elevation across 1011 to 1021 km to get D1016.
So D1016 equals 81.9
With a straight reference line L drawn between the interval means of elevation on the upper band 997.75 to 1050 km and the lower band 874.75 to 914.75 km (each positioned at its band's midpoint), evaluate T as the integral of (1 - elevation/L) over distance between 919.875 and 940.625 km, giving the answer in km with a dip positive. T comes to 6.0 km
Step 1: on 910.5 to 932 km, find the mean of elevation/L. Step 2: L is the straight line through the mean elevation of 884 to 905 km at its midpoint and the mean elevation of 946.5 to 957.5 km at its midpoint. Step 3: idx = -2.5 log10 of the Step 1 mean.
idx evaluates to 0.39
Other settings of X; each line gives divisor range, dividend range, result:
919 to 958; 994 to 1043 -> 1.31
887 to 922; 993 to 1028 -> 1.18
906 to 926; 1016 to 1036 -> 1.43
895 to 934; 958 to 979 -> 1.39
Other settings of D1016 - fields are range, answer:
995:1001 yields 85.8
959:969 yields 90.7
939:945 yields 81.8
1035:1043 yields 96.3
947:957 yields 79.7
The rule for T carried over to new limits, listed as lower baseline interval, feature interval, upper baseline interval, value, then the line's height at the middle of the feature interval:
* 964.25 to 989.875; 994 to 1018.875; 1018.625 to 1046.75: 2.0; 89.8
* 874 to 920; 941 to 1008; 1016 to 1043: -1.9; 83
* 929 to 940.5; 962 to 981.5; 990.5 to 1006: -3.6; 75.3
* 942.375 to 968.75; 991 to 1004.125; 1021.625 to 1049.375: 0.6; 88.4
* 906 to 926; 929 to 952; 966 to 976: 0.8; 74.3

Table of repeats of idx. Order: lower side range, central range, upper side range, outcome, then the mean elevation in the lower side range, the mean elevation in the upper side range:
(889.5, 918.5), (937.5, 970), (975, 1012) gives -0.05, 74.4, 85.1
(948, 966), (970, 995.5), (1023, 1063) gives -0.03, 84.1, 87.1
